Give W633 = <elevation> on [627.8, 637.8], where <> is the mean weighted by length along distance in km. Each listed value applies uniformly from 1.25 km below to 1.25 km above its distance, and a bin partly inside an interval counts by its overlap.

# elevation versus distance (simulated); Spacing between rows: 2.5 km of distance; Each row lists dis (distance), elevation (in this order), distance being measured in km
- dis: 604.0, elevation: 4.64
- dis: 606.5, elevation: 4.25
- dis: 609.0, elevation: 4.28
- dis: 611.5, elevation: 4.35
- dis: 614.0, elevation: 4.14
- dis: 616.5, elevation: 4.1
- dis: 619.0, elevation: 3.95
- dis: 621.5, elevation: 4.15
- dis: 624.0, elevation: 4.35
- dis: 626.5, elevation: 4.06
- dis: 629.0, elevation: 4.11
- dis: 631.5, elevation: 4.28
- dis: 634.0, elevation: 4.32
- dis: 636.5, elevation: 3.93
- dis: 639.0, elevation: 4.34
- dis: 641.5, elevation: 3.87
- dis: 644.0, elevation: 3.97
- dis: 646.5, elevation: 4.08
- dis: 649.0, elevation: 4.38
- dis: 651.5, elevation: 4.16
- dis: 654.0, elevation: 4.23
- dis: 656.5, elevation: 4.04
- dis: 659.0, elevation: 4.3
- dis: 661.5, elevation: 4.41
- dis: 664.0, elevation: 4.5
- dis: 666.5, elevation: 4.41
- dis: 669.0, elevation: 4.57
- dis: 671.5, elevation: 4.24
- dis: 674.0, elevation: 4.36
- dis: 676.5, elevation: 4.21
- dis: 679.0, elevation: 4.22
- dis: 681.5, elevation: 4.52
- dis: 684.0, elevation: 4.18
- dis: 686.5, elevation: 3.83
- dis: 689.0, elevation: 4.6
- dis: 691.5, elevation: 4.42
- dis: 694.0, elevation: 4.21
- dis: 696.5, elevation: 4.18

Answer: 4.16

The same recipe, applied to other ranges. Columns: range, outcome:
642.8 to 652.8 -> 4.15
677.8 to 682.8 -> 4.37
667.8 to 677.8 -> 4.34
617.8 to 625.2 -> 4.15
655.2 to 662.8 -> 4.25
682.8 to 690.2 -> 4.2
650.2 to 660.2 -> 4.18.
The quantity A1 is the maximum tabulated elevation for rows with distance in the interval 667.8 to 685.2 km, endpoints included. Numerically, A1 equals 4.57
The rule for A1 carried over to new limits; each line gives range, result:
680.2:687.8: 4.52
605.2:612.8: 4.35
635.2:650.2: 4.38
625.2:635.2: 4.32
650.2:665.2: 4.5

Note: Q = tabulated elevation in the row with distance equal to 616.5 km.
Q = 4.1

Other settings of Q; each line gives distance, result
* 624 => 4.35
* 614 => 4.14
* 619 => 3.95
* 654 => 4.23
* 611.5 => 4.35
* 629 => 4.11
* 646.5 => 4.08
